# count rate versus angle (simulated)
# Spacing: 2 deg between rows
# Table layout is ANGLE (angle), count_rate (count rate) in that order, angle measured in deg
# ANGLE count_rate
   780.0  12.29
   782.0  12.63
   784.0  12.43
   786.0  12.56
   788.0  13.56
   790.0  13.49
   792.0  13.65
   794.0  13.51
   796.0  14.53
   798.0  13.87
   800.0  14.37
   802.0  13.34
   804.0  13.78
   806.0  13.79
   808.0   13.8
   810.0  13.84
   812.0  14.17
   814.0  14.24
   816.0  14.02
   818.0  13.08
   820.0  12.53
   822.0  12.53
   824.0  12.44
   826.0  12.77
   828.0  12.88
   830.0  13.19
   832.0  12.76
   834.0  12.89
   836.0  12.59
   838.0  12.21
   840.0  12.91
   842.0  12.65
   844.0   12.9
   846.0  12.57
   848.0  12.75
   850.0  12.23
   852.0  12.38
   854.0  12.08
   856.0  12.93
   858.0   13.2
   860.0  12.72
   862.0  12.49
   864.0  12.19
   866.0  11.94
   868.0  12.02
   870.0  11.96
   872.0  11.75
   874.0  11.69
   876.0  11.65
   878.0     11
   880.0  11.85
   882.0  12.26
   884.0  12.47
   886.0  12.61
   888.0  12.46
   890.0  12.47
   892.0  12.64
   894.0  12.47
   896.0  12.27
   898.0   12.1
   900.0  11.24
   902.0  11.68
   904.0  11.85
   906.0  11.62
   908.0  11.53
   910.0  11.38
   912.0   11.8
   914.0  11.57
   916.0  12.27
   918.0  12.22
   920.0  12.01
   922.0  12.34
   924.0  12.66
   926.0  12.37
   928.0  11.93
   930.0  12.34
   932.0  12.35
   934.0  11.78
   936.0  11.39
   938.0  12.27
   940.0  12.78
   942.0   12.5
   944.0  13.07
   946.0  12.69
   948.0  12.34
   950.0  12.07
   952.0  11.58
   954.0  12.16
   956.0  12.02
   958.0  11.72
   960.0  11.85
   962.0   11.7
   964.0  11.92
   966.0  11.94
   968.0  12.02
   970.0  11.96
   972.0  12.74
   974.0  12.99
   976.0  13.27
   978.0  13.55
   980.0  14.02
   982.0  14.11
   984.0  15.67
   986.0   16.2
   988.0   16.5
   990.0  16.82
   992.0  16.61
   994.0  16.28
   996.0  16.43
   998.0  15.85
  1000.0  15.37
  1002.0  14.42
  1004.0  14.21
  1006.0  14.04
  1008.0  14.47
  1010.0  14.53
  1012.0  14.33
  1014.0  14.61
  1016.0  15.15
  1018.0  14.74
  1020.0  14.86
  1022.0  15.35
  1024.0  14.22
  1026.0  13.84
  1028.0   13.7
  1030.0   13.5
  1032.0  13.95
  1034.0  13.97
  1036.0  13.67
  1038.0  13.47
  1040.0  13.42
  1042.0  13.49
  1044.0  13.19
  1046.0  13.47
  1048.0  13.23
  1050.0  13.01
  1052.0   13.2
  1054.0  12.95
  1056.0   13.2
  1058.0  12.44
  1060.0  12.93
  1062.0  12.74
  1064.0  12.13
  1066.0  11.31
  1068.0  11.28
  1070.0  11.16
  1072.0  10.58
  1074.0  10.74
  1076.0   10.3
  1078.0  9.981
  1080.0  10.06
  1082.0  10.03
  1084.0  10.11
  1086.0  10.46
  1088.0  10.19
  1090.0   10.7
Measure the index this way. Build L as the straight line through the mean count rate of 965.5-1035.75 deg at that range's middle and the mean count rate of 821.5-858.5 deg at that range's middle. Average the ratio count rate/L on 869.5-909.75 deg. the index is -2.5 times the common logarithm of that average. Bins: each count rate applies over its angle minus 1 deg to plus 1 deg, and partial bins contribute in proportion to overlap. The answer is 0.11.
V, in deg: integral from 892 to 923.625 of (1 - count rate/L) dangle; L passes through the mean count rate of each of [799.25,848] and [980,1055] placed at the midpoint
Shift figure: 4.18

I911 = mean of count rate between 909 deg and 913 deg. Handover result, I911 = 11.6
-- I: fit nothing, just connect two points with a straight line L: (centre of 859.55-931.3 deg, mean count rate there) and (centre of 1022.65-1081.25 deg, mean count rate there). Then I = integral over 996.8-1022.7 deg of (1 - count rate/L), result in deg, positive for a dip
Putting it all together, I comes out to -4.83 deg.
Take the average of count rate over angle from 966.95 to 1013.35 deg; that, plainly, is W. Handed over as 14.6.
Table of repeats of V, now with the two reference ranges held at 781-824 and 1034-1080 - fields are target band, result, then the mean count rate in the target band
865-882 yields 1.81 deg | 11.8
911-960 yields 2.73 deg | 12.2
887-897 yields 0.48 deg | 12.5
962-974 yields 0.55 deg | 12.2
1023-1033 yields -1.10 deg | 13.8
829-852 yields 1.09 deg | 12.7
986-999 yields -3.87 deg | 16.4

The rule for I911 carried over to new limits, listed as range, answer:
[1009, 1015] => 14.5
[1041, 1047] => 13.4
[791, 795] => 13.6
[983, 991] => 16.3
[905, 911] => 11.5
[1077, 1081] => 10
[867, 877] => 11.8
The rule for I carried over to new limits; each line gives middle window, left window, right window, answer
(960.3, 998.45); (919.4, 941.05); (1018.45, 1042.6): -3.1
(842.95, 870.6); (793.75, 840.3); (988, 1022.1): 2.6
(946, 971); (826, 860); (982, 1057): 3.4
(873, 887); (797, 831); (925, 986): 1.2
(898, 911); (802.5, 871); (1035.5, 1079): 1.1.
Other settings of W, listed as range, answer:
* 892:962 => 12.1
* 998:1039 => 14.4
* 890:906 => 12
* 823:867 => 12.6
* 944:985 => 12.6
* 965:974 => 12.3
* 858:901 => 12.1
